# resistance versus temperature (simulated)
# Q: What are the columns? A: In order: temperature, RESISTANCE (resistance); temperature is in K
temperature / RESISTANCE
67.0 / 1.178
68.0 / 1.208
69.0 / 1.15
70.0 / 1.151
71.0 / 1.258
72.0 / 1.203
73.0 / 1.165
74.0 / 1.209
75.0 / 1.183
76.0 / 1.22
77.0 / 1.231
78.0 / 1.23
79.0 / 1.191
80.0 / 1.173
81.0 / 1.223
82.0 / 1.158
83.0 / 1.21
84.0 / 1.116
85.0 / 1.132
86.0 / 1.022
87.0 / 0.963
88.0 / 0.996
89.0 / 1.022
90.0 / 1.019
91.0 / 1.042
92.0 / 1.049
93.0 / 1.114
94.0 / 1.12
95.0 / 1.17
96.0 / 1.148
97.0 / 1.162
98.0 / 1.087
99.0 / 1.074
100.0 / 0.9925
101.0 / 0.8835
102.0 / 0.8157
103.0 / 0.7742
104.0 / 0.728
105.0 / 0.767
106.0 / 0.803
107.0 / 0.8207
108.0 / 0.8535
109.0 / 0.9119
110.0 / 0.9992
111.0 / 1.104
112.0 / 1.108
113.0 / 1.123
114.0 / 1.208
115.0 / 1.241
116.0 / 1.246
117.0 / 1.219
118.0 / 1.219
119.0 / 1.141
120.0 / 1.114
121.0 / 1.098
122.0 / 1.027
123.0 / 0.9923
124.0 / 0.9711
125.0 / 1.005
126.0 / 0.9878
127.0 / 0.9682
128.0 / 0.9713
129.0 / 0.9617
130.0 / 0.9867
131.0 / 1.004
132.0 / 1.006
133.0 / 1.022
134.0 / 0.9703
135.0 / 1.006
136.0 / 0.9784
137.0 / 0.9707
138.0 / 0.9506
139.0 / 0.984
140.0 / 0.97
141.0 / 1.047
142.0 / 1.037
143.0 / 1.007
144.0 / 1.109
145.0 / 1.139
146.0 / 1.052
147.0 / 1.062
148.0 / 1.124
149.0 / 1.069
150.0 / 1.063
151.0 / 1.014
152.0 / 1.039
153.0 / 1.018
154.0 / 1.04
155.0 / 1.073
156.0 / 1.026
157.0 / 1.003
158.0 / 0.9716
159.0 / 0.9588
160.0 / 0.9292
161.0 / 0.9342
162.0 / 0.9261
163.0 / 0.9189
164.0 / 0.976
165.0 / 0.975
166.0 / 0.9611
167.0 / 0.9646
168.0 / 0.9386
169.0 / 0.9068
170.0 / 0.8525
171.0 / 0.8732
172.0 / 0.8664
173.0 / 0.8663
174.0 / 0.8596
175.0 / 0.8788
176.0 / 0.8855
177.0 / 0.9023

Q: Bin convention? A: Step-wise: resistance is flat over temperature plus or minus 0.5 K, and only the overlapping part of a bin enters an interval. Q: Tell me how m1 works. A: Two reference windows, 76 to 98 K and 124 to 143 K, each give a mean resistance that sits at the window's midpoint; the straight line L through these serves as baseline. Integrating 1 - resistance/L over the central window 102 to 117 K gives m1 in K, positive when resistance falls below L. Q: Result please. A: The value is 1.1 K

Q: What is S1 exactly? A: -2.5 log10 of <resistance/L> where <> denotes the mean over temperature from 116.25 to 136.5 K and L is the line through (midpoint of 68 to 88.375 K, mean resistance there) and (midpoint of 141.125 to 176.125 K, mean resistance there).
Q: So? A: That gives 0.02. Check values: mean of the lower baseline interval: 1.16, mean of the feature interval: 1.04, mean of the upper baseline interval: 0.982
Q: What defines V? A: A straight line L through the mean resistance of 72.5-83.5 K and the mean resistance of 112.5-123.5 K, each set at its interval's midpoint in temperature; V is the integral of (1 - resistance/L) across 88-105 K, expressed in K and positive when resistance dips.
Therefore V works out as 2.5 K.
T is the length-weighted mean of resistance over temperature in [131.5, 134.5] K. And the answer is 0.999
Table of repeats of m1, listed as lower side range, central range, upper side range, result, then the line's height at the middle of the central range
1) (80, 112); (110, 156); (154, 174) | -3.7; 0.975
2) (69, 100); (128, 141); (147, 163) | 0.7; 1.05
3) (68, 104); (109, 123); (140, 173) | -1.0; 1.06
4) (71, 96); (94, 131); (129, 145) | 1.5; 1.06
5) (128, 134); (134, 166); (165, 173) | -2.0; 0.951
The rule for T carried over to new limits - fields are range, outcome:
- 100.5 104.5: 0.8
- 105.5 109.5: 0.847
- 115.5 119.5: 1.21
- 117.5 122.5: 1.12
